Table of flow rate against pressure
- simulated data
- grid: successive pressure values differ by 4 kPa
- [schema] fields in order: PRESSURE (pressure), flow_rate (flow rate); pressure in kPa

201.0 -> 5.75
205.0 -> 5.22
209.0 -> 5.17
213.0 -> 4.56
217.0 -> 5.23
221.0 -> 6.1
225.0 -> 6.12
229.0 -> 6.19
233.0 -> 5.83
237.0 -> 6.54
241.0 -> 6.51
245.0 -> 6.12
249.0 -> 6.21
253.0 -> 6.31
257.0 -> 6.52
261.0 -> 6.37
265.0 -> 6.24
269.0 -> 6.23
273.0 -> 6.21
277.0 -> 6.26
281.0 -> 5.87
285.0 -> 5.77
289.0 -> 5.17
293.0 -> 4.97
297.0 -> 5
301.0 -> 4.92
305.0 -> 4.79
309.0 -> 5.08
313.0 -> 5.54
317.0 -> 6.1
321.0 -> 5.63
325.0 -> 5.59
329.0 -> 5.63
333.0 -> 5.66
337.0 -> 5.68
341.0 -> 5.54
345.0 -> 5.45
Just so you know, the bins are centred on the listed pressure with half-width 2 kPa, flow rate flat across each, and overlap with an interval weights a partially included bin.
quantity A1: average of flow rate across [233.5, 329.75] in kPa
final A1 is 5.82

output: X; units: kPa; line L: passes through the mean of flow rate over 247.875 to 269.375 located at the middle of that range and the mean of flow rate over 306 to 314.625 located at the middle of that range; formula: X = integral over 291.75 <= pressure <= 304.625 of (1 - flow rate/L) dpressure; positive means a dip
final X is 1.3 kPa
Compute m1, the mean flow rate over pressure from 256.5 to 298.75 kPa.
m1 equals 5.86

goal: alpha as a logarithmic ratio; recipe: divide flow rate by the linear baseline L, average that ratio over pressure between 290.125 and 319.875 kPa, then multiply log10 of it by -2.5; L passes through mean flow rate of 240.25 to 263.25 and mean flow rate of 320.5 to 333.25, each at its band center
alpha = 0.12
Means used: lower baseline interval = 6.33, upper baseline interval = 5.62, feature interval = 5.21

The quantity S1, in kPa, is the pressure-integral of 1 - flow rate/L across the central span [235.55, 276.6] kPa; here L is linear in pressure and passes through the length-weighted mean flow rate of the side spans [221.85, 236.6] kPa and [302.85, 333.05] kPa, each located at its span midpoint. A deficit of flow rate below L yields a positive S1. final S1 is -2.8 kPa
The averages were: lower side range 6.1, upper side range 5.49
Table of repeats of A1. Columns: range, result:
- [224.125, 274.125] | 6.27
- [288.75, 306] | 4.96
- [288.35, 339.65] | 5.37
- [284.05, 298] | 5.2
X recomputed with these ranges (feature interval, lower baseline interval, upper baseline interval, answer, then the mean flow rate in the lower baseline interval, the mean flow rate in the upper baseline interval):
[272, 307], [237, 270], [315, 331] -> 3.55 kPa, 6.33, 5.74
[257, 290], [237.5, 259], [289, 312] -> -2.17 kPa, 6.35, 5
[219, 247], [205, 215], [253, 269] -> -3.19 kPa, 4.94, 6.35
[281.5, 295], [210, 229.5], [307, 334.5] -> 0.55 kPa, 5.57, 5.6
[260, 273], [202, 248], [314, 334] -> -1.14 kPa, 5.79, 5.72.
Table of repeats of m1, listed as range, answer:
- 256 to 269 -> 6.34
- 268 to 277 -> 6.23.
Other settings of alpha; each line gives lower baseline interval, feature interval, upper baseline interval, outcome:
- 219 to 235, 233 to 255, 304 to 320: -0.06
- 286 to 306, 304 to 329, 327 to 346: -0.04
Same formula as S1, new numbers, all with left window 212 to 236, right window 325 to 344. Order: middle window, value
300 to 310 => 1.3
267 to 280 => -1.2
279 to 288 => -0.1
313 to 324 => -0.3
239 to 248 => -0.9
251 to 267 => -1.8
